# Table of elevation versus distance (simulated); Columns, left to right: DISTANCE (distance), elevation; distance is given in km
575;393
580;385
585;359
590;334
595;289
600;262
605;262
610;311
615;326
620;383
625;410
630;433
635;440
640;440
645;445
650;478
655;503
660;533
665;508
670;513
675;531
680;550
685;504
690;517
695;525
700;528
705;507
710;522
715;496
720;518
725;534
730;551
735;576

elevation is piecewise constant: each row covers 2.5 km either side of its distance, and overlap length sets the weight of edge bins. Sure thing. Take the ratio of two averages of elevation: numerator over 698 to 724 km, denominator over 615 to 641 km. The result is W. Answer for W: 1.3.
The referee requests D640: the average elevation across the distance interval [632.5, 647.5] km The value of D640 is 442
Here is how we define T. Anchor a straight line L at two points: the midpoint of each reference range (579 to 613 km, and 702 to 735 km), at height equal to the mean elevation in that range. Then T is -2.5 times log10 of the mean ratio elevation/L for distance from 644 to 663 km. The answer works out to -0.20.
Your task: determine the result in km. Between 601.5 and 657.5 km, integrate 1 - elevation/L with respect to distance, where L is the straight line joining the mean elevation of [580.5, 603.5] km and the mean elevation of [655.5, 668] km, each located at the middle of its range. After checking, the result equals 3.5 km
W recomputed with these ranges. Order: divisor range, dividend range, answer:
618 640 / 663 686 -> 1.24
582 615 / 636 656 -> 1.51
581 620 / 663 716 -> 1.65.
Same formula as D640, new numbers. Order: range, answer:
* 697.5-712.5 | 519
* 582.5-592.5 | 346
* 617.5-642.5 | 421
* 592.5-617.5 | 290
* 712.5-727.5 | 516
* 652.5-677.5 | 518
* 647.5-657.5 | 490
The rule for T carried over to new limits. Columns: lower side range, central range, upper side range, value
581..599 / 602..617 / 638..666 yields 0.26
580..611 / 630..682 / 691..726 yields -0.17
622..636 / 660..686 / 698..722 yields -0.11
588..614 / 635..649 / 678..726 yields -0.16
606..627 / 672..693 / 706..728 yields -0.15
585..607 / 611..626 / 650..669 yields 0.03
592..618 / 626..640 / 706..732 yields -0.24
